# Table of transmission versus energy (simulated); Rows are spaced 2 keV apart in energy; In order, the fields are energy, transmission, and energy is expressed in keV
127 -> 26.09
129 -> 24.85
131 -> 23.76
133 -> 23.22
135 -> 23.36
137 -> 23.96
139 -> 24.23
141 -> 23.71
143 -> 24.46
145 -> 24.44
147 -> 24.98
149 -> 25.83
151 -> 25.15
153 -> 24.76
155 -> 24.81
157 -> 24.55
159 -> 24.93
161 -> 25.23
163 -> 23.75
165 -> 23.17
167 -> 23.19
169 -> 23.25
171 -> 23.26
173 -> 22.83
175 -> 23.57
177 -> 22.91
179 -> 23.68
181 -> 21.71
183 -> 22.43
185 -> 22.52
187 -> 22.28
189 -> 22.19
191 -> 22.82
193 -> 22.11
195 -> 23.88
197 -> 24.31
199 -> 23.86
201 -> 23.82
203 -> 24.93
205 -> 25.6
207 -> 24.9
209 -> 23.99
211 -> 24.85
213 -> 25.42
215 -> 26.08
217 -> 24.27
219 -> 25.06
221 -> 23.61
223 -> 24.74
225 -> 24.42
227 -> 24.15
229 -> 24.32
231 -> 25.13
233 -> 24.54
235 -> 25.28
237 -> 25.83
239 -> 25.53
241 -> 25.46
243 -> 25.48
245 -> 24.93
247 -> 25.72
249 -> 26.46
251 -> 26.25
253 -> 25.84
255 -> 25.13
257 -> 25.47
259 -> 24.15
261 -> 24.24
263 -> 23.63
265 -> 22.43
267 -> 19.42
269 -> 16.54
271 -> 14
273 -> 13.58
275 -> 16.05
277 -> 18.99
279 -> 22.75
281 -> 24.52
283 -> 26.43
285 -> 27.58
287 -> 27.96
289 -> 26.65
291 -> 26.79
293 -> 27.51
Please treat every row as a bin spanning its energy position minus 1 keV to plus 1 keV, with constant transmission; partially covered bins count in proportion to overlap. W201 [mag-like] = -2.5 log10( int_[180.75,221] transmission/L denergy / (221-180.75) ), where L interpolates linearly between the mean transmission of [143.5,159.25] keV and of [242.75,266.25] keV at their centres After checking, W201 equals 0.05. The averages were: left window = 24.9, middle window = 23.9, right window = 24.9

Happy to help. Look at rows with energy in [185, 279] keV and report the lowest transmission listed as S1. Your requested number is 13.58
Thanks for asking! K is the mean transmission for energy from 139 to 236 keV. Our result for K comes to 24.1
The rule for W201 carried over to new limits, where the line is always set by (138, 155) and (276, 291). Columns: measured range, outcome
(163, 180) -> 0.07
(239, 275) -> 0.10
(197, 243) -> 0.00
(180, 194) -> 0.12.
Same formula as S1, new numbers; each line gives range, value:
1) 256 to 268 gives 19.42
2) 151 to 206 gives 21.71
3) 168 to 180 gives 22.83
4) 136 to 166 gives 23.17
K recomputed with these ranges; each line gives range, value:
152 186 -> 23.6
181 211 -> 23.5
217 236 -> 24.6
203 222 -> 24.9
